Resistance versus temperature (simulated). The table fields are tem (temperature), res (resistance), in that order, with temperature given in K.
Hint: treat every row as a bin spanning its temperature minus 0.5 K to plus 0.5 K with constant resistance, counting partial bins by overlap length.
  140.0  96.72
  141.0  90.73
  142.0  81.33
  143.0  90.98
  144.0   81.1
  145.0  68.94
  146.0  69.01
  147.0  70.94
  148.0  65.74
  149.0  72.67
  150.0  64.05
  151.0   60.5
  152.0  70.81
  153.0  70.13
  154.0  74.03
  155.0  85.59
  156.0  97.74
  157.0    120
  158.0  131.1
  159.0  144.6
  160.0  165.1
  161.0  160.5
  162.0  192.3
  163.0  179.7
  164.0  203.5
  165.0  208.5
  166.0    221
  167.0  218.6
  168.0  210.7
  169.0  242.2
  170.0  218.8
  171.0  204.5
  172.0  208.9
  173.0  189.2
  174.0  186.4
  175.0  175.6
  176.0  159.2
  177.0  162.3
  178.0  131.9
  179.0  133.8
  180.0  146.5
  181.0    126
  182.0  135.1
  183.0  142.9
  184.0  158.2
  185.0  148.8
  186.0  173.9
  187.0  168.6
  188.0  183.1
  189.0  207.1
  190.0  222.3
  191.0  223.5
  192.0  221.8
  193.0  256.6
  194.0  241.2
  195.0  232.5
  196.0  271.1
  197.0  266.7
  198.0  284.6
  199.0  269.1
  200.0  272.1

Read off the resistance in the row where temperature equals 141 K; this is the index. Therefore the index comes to 90.73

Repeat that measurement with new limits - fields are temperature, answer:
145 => 68.94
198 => 284.6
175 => 175.6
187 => 168.6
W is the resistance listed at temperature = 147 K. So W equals 70.94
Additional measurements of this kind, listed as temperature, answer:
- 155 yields 85.59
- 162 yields 192.3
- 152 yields 70.81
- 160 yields 165.1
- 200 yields 272.1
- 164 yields 203.5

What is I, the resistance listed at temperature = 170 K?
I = 218.8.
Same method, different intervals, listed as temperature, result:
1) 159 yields 144.6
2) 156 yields 97.74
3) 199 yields 269.1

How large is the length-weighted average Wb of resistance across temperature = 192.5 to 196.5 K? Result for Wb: 250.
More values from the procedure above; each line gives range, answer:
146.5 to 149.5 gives 69.8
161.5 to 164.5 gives 192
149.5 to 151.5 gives 62.3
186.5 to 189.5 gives 186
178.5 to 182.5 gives 135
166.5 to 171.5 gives 219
